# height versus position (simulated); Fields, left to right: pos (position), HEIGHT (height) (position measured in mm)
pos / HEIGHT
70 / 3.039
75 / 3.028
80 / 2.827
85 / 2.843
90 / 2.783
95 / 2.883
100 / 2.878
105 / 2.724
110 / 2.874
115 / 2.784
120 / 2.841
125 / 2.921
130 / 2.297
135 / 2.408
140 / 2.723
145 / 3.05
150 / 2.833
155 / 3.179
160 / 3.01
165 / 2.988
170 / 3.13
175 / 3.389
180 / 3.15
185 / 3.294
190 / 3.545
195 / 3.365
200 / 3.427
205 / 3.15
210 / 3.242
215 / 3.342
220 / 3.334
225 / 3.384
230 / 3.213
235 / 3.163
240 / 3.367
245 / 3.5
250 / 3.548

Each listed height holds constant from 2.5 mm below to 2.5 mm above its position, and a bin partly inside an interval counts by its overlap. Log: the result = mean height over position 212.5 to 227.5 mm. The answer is 3.35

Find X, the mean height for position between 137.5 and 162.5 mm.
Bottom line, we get 2.96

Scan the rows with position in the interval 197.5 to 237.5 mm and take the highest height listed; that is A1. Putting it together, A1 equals 3.427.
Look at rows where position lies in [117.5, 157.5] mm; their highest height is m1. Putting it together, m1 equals 3.179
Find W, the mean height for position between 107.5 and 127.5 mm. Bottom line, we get 2.85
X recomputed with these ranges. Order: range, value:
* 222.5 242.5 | 3.28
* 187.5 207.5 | 3.37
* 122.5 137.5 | 2.54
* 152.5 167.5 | 3.06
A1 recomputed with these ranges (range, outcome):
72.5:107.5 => 3.028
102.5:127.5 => 2.921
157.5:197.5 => 3.545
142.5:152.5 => 3.05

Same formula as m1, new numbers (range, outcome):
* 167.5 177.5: 3.389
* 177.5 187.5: 3.294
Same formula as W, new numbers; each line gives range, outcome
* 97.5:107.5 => 2.8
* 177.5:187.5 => 3.22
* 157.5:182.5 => 3.13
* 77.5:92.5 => 2.82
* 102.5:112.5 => 2.8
